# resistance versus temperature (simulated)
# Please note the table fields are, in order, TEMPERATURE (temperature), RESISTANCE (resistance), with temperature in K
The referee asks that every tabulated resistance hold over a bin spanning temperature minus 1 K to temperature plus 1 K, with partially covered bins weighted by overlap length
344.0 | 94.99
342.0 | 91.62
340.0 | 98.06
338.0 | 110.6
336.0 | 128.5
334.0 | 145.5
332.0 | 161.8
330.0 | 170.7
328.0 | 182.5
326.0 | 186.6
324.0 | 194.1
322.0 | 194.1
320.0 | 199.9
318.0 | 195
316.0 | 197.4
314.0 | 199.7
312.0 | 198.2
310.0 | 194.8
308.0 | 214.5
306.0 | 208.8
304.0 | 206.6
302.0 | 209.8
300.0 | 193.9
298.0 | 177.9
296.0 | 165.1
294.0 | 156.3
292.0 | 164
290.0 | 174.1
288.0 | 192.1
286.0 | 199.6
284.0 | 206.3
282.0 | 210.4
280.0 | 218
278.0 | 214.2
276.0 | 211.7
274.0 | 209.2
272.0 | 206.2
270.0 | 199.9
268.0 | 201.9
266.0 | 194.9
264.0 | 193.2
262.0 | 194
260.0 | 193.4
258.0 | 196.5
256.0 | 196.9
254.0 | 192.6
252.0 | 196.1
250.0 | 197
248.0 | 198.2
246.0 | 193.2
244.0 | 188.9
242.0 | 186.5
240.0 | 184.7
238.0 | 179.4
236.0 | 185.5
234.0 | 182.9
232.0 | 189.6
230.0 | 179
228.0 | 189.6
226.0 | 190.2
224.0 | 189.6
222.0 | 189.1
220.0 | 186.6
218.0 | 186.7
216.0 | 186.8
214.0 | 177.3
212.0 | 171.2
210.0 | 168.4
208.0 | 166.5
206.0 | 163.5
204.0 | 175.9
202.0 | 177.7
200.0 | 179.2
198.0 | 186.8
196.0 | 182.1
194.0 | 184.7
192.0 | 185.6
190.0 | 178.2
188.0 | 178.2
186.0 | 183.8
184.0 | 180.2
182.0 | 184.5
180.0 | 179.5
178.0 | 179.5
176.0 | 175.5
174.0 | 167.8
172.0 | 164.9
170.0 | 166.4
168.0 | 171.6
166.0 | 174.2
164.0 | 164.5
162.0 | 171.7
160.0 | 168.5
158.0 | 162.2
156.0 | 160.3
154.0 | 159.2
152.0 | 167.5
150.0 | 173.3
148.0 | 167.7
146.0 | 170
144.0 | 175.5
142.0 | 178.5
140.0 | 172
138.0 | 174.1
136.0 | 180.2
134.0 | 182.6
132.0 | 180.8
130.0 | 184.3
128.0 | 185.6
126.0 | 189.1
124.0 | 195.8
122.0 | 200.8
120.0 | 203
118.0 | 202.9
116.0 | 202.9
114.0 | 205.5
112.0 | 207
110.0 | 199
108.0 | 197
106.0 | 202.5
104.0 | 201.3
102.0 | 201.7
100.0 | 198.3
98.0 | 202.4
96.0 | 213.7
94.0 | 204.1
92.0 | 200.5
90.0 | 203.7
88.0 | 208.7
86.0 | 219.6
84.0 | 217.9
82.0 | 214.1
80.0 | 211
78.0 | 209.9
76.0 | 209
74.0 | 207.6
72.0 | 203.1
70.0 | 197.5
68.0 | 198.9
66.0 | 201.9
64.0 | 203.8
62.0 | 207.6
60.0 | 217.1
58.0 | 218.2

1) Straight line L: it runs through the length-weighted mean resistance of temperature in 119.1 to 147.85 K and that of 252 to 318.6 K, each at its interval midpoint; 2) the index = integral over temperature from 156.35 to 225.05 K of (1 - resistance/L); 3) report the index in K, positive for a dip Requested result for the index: 4.26 K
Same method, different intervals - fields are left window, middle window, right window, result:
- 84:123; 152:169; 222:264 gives 2.7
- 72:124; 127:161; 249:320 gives 5.1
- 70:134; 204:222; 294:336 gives 1.7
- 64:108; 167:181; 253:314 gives 2.0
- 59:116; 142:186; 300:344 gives 5.5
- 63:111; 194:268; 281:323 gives 4.2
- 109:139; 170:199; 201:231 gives 0.8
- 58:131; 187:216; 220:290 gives 3.1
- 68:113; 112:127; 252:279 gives 0.3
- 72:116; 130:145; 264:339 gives 1.8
